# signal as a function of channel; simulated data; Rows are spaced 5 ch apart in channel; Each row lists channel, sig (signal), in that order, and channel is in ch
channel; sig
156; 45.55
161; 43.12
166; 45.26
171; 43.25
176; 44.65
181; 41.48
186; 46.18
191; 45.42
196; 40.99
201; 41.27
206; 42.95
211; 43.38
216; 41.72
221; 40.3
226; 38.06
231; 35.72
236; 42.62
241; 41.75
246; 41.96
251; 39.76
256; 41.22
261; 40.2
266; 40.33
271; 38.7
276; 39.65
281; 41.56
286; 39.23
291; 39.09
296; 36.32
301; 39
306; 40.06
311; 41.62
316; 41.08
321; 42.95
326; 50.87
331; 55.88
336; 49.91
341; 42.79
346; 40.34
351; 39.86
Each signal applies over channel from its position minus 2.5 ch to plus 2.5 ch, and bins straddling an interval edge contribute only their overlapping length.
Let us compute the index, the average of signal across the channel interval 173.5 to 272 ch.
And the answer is 41.5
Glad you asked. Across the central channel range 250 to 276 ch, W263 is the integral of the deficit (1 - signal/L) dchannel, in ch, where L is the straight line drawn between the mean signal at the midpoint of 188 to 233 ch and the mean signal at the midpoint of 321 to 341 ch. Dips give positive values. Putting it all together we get 2.86 ch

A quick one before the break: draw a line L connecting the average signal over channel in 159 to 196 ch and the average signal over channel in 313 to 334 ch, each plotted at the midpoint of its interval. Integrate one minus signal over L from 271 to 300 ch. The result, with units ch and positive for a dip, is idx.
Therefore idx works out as 4.7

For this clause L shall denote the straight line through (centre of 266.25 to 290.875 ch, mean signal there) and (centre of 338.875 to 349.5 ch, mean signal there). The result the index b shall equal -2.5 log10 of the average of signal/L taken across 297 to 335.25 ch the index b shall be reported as -0.09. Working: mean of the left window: 39.8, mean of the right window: 41.4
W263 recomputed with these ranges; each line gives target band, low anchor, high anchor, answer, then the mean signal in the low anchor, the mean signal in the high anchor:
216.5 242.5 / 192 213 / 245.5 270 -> 1.0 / 42.4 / 40.5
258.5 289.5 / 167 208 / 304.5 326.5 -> 2.2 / 43.4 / 42.8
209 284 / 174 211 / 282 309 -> 1.0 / 43.3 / 39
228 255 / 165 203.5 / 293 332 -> 1.8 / 43.5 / 42.9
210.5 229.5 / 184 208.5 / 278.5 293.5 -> 0.9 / 43.3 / 40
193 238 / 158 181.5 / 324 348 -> 4.1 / 43.8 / 48.1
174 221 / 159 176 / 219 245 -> -1.0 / 44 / 39.8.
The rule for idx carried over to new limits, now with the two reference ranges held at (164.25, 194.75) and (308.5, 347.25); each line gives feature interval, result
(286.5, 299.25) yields 2.09 ch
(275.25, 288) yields 1.43 ch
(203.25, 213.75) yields 0.34 ch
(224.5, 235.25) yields 1.69 ch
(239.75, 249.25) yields 0.68 ch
